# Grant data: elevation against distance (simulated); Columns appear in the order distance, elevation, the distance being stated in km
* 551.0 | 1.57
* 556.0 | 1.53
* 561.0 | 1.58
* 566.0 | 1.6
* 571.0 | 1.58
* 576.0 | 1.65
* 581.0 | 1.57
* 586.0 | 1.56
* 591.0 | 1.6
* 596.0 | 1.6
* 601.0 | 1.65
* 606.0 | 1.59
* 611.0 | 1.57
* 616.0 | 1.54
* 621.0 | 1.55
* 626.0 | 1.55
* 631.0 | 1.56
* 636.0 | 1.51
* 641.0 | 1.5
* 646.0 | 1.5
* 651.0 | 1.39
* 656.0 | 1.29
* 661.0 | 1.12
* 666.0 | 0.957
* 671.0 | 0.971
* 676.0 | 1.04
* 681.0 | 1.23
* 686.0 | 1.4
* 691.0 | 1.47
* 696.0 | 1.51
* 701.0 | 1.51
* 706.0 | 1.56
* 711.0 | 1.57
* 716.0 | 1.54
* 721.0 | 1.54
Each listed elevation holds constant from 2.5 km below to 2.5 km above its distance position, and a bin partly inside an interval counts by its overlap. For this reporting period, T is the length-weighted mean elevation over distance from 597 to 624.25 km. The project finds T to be 1.58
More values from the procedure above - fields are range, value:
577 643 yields 1.57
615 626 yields 1.55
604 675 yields 1.39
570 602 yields 1.6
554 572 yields 1.57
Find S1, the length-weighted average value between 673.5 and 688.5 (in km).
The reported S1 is 1.22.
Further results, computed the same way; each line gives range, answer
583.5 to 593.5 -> 1.58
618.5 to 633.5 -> 1.55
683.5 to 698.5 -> 1.46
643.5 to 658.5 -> 1.39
